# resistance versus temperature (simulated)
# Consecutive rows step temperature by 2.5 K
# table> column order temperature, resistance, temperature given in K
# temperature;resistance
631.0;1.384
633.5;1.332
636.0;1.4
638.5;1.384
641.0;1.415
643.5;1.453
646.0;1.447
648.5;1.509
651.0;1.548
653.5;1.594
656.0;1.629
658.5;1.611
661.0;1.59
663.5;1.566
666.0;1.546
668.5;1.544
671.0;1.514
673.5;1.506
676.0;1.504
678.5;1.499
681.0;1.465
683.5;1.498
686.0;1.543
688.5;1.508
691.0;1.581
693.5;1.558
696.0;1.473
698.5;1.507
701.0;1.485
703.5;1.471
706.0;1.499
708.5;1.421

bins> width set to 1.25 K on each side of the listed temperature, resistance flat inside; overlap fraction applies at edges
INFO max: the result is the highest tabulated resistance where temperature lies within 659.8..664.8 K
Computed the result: 1.59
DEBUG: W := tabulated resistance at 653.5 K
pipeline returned 1.594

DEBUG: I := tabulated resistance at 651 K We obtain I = 1.548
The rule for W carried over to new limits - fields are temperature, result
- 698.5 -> 1.507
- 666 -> 1.546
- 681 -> 1.465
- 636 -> 1.4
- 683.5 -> 1.498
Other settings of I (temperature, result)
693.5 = 1.558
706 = 1.499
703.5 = 1.471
